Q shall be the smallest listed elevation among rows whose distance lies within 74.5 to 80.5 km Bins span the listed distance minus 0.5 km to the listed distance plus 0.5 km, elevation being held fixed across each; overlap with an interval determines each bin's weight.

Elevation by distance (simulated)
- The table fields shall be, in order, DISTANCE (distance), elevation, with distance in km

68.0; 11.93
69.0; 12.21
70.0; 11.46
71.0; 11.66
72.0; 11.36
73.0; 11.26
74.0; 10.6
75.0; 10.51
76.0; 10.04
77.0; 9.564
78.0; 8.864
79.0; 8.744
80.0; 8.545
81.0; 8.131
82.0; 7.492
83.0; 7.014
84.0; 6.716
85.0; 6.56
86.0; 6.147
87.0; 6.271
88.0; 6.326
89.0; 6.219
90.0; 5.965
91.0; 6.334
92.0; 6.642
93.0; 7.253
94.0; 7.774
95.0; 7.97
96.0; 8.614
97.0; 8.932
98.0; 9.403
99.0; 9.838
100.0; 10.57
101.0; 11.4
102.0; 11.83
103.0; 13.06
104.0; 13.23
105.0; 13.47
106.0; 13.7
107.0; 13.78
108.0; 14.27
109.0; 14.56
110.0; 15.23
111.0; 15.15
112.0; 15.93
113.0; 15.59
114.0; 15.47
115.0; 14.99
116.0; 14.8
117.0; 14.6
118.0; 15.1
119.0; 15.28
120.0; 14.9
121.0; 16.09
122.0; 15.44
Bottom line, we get 8.545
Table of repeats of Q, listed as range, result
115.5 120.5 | 14.6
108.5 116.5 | 14.56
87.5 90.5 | 5.965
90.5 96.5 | 6.334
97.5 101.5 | 9.403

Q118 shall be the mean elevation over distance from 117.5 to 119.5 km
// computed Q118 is 15.2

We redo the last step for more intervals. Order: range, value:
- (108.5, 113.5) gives 15.3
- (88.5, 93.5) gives 6.48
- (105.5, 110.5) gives 14.3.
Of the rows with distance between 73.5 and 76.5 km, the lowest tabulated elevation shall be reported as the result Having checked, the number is 10.04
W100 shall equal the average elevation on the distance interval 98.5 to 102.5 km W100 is 10.9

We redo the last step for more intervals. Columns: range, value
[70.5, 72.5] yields 11.5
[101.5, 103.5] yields 12.4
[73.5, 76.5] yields 10.4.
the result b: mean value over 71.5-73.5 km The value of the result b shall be 11.3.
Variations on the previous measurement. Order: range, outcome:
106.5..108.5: 14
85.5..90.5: 6.19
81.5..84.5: 7.07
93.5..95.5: 7.87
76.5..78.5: 9.21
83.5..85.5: 6.64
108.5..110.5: 14.9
